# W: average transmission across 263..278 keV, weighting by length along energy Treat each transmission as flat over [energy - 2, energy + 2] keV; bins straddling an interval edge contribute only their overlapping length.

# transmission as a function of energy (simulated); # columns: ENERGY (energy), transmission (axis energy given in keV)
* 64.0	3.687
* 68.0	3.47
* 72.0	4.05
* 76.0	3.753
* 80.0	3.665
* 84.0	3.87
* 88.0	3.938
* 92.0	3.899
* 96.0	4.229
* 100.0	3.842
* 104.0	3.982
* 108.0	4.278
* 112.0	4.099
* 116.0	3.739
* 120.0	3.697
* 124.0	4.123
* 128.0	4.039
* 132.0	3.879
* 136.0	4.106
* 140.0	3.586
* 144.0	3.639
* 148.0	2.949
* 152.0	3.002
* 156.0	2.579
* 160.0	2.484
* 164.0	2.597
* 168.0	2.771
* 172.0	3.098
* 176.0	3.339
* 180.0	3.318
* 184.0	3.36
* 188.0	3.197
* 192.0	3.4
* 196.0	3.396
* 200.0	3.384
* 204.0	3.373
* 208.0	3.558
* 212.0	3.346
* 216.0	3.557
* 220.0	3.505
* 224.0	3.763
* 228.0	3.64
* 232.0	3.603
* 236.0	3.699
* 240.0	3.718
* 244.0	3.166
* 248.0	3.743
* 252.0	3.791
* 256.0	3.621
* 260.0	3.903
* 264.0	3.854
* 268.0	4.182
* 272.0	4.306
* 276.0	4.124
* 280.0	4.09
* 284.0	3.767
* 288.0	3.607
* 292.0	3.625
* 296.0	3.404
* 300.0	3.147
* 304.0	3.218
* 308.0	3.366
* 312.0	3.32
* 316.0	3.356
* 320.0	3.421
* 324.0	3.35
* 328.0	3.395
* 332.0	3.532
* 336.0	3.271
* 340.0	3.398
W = 4.13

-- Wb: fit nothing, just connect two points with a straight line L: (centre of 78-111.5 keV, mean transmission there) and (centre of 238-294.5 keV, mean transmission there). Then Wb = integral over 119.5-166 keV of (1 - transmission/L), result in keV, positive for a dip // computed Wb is 6.49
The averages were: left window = 3.97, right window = 3.82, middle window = 3.38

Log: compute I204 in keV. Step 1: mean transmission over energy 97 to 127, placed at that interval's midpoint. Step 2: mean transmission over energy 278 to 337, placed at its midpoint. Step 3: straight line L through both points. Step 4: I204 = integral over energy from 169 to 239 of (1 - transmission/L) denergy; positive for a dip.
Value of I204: 5.50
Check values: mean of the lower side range 3.98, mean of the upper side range 3.46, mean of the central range 3.44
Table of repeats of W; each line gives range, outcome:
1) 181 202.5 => 3.35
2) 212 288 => 3.76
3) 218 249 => 3.6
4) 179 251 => 3.49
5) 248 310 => 3.73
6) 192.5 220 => 3.44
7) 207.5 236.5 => 3.58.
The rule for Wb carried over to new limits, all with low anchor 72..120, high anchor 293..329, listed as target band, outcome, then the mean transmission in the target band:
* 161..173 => 3.10 keV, 2.77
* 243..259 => -0.57 keV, 3.63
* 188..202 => 1.12 keV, 3.37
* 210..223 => 0.38 keV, 3.49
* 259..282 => -4.24 keV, 4.08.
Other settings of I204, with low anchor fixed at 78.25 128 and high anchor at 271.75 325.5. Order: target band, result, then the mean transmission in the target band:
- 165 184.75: 3.5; 3.14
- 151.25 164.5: 4.1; 2.64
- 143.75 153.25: 1.8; 3.13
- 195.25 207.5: 1.1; 3.4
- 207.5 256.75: 1.3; 3.59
